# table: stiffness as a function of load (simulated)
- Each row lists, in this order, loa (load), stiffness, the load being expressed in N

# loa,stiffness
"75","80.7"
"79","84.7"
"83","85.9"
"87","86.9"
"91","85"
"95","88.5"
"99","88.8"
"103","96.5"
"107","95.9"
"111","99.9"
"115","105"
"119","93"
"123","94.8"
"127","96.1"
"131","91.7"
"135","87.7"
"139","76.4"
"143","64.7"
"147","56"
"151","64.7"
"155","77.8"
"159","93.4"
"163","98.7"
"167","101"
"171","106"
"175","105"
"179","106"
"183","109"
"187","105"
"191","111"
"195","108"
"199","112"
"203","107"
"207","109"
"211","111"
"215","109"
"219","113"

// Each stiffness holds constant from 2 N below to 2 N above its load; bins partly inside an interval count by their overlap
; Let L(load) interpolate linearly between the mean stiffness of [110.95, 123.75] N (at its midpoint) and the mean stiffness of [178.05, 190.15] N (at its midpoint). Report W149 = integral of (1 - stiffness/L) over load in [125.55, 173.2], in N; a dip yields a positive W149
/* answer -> 8.4 N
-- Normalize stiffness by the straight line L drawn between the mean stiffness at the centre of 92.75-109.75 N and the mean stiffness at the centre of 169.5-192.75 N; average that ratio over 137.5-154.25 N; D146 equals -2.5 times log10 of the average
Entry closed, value 0.46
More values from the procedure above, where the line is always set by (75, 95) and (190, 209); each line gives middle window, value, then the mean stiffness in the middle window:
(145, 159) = 0.382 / 70.1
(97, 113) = -0.066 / 95.3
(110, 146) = 0.064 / 88.7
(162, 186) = -0.006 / 105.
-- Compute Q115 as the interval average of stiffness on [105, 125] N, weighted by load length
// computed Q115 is 97.7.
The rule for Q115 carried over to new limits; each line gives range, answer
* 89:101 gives 87.4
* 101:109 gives 96.2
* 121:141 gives 89.3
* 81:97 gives 86.6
